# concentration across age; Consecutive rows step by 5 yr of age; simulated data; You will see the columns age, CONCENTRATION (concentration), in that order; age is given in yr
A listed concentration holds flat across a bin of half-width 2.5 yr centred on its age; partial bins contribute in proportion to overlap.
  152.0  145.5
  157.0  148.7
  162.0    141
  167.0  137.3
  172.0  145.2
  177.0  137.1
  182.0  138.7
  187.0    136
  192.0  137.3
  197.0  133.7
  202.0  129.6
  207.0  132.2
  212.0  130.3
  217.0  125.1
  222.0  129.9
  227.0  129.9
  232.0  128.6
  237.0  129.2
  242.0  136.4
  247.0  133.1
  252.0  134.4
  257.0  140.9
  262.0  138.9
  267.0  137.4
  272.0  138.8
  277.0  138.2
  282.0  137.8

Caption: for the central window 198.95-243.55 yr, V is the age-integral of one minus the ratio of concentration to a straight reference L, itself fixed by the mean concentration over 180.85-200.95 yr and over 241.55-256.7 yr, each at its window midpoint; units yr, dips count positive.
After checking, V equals 1.8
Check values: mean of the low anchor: 136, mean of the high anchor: 135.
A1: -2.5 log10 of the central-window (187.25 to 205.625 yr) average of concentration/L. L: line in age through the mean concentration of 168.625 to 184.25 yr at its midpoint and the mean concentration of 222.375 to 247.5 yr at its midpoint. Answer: 0.03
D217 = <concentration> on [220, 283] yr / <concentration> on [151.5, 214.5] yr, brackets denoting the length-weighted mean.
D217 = 0.98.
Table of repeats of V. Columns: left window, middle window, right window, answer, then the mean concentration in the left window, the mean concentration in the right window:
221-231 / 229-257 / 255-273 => 0.17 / 130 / 139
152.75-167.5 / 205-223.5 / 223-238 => 0.46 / 143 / 129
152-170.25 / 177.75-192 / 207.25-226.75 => -0.03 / 143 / 129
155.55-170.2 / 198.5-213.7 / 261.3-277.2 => 1.04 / 142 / 138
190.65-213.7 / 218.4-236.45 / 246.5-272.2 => 0.74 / 132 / 137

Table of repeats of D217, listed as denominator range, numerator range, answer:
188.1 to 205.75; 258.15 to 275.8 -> 1.04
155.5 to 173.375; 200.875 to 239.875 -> 0.91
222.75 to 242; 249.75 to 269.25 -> 1.06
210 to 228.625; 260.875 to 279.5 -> 1.07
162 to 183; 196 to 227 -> 0.93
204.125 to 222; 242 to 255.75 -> 1.04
